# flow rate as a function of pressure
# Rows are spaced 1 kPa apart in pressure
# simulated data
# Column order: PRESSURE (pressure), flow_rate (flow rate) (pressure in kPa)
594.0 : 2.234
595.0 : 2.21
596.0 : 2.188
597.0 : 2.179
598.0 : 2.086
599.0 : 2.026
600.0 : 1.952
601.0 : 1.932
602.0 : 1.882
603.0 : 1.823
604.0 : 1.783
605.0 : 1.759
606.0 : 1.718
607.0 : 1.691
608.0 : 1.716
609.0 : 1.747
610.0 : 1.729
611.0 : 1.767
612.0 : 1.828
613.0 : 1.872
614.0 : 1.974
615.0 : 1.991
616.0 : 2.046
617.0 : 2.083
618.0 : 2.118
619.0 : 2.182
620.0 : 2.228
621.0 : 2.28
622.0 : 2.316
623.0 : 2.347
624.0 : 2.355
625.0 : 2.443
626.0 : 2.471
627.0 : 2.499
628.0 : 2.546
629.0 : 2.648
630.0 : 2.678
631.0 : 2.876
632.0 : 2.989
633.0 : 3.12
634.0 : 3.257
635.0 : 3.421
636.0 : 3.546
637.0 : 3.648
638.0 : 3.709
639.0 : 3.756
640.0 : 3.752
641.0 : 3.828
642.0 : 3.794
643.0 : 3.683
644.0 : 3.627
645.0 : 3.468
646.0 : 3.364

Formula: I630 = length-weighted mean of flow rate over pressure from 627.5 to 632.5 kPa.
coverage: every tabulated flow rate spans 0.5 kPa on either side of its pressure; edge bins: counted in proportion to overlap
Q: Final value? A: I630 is 2.75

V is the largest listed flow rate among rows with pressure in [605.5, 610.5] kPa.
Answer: 1.747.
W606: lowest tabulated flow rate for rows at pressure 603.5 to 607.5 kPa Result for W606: 1.691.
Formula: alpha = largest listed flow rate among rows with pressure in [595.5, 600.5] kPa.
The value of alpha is 2.188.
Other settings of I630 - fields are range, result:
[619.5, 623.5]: 2.29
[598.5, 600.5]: 1.99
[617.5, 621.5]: 2.2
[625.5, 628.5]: 2.51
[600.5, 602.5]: 1.91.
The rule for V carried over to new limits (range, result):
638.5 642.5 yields 3.828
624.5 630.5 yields 2.678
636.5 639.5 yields 3.756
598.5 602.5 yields 2.026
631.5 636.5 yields 3.546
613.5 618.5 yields 2.118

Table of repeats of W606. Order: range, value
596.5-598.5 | 2.086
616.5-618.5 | 2.083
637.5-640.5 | 3.709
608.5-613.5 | 1.729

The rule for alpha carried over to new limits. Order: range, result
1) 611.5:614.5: 1.974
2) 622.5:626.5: 2.471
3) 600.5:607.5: 1.932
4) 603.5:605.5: 1.783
